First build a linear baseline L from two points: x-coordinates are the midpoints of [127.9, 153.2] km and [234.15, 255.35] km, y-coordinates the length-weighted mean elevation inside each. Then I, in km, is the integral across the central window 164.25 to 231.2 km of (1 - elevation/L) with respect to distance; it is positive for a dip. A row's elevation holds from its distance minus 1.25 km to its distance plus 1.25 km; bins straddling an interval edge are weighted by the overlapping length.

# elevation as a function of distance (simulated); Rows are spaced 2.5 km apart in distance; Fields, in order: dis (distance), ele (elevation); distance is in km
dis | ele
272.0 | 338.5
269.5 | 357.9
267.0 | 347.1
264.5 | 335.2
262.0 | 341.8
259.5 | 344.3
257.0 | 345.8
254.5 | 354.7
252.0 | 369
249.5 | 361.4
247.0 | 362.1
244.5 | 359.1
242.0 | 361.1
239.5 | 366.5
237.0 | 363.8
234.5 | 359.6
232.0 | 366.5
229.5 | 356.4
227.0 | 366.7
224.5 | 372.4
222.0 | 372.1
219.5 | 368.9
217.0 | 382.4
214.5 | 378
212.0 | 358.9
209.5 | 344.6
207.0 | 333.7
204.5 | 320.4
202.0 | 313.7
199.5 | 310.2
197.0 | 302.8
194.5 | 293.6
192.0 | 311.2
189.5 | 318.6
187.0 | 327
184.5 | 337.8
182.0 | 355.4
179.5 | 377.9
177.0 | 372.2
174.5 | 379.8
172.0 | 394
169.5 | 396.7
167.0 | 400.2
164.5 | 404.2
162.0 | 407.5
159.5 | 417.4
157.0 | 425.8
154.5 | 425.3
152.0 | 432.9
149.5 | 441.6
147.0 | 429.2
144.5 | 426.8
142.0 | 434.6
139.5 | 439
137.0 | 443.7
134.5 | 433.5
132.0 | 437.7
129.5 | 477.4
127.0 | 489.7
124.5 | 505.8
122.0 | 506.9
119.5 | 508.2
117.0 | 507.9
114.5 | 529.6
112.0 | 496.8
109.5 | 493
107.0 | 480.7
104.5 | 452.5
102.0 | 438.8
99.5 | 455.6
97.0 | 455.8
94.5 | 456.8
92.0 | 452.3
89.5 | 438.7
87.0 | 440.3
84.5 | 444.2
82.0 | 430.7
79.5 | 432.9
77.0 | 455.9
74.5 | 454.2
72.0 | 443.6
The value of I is 7.4 km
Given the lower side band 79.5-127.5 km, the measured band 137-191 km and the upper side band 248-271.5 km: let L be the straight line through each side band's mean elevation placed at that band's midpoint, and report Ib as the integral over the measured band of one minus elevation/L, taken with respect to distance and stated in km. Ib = 3.5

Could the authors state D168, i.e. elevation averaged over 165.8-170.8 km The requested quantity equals 398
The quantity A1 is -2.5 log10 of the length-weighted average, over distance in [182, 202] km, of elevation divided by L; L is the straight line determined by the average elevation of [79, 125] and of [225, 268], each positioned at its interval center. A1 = 0.25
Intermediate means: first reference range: 470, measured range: 317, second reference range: 357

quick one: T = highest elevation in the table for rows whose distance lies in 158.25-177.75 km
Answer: 417.4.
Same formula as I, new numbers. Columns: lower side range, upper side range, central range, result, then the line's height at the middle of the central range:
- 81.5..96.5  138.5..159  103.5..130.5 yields -3.5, 439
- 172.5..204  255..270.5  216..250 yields -2.4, 341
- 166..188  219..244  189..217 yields 3.0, 368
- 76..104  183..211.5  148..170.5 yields -3.2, 365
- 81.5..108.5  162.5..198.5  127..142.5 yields -1.6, 407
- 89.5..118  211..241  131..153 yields 0.2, 440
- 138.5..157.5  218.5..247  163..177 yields 0.7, 415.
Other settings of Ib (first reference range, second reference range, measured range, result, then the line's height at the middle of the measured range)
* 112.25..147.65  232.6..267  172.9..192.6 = 3.3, 420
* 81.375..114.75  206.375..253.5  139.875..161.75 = -0.4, 422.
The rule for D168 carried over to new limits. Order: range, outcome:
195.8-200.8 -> 307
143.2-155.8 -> 431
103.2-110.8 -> 475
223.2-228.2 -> 370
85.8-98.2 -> 449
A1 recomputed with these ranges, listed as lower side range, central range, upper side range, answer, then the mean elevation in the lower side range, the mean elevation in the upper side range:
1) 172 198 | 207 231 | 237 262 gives -0.047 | 341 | 358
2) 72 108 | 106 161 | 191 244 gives -0.118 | 449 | 348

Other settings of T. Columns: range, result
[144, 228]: 441.6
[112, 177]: 529.6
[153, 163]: 425.8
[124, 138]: 505.8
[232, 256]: 369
